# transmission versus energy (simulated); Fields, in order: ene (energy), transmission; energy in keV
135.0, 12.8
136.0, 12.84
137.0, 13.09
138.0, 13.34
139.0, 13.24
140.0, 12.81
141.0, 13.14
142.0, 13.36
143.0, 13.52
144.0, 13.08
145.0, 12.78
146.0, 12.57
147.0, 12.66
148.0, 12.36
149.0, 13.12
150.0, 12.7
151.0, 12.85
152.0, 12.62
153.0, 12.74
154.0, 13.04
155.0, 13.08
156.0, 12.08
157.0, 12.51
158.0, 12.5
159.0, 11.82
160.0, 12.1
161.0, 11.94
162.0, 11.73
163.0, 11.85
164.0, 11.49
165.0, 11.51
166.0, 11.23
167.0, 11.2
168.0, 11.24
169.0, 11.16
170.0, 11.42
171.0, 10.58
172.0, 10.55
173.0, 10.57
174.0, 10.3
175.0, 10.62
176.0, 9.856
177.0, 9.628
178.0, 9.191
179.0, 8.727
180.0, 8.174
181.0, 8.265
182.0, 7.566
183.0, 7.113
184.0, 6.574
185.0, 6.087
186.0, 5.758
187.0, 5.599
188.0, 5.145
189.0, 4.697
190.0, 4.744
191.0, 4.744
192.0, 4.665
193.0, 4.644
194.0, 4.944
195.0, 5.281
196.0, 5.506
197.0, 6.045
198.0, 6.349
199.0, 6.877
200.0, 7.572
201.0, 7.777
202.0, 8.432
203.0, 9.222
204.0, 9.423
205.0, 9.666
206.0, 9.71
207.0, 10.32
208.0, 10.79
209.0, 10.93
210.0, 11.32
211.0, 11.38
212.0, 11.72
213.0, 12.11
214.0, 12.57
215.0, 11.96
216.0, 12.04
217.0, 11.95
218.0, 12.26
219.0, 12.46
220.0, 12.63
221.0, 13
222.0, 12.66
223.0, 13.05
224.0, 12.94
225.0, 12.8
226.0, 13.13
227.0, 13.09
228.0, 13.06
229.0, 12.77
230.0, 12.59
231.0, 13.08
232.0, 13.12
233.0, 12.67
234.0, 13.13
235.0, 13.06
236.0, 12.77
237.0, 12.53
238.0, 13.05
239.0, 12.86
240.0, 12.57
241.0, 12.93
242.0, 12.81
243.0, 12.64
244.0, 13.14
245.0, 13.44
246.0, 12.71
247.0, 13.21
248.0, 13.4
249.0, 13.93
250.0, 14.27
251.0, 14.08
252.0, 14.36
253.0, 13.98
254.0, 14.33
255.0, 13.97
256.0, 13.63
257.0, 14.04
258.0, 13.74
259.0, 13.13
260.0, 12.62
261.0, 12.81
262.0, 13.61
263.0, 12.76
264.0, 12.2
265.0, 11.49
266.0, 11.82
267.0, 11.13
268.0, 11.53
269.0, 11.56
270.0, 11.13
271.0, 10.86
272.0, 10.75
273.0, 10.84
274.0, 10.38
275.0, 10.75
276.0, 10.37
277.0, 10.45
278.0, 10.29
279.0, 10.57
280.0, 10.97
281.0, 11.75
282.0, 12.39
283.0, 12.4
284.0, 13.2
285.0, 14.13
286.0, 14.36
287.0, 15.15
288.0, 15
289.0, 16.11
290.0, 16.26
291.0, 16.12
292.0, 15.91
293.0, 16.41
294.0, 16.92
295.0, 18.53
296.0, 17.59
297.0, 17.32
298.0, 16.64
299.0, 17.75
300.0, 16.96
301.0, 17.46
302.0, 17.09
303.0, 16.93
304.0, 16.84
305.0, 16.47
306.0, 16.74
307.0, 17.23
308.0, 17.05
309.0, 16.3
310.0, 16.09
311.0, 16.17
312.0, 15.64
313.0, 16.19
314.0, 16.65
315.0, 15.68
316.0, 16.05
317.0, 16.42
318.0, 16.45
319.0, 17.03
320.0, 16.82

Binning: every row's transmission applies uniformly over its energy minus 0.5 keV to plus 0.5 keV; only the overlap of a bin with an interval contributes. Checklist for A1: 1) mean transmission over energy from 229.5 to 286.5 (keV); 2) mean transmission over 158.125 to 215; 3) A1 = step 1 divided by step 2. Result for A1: 1.40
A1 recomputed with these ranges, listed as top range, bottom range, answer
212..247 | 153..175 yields 1.10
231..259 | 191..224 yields 1.38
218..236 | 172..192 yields 1.71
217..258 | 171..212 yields 1.65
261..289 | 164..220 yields 1.34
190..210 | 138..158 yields 0.59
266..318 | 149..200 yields 1.57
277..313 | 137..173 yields 1.26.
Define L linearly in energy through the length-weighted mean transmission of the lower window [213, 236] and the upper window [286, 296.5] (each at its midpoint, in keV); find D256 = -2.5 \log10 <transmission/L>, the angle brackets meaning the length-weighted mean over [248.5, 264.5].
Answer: 0.06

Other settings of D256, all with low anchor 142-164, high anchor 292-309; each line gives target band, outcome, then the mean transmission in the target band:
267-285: 0.40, 11.3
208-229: 0.18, 12.3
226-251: 0.16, 13.1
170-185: 0.41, 9.1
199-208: 0.49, 9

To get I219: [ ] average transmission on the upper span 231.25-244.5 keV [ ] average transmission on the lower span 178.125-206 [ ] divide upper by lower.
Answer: 1.91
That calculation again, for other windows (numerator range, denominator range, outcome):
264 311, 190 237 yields 1.36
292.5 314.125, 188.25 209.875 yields 2.31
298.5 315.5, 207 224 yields 1.39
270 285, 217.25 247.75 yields 0.87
